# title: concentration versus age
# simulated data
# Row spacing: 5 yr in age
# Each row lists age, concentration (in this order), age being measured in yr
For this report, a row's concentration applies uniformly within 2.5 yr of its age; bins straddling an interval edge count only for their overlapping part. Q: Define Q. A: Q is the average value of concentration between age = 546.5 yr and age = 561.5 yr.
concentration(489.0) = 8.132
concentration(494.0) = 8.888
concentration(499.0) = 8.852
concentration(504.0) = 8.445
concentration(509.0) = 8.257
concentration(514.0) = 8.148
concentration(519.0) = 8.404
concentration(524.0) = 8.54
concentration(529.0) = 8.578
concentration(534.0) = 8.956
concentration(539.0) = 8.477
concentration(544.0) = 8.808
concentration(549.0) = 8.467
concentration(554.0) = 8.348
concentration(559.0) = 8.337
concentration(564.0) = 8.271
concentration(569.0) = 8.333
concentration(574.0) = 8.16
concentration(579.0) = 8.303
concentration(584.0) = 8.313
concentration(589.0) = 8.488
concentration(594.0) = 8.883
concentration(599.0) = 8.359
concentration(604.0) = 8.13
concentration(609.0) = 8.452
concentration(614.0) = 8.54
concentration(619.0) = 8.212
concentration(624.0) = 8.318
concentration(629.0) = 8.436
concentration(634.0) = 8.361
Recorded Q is 8.38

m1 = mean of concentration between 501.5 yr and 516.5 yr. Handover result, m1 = 8.28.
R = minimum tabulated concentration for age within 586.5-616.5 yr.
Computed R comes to 8.13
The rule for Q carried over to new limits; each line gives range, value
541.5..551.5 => 8.64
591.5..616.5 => 8.47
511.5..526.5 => 8.36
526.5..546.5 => 8.7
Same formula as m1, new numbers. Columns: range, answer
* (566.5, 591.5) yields 8.32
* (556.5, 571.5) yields 8.31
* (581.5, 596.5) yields 8.56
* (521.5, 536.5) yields 8.69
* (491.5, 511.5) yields 8.61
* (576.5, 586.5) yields 8.31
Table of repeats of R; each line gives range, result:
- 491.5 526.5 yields 8.148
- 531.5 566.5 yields 8.271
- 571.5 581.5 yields 8.16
